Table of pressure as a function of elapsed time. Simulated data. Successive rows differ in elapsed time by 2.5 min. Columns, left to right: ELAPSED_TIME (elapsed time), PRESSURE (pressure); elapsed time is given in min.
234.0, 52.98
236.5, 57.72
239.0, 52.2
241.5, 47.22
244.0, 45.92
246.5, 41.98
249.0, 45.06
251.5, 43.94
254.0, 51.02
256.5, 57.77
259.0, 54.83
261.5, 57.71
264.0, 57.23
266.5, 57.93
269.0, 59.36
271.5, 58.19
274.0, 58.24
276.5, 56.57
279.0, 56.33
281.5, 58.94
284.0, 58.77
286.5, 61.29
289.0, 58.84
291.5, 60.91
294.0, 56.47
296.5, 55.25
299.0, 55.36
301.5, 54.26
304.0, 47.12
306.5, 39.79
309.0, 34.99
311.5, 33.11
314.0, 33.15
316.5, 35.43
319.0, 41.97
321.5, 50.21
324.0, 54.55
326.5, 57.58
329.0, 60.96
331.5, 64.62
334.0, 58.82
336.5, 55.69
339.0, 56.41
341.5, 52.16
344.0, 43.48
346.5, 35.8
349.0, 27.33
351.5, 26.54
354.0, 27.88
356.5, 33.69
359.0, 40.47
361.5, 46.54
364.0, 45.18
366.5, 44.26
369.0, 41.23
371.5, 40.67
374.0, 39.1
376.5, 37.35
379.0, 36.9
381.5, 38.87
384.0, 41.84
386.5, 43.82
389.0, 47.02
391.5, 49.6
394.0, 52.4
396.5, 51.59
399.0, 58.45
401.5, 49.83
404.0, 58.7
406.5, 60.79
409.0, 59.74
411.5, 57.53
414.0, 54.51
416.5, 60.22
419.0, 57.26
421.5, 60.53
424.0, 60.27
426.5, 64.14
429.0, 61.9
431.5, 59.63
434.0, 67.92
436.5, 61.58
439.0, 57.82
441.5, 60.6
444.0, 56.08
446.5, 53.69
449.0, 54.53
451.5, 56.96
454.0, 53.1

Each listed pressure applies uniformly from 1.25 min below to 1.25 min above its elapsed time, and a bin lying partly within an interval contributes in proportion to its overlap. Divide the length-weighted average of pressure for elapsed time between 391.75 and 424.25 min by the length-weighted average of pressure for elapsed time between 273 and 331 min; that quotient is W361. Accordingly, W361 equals 1.10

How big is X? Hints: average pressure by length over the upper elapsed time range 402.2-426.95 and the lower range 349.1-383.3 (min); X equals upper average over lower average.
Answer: 1.55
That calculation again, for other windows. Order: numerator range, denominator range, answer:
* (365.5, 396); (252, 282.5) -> 0.76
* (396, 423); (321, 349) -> 1.09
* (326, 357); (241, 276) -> 0.88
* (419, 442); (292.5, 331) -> 1.29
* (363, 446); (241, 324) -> 1.03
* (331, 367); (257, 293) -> 0.75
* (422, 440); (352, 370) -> 1.57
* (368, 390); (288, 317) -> 0.86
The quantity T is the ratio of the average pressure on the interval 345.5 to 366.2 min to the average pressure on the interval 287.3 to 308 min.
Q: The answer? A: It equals 0.67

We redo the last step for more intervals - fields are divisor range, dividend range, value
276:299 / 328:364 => 0.77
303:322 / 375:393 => 1.09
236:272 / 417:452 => 1.14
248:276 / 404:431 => 1.09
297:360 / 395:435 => 1.31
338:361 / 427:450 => 1.56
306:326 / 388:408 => 1.31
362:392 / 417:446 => 1.44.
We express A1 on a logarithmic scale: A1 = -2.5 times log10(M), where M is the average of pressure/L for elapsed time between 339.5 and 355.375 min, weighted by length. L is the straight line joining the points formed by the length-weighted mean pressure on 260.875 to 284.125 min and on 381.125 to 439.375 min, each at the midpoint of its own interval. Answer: 0.48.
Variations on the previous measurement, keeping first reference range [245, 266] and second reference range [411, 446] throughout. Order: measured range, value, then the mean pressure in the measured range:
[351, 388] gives 0.41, 39.3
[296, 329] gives 0.18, 46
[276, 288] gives -0.11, 58.5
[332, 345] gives 0.03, 54.2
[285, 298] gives -0.10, 58.5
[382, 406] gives 0.16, 50.3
